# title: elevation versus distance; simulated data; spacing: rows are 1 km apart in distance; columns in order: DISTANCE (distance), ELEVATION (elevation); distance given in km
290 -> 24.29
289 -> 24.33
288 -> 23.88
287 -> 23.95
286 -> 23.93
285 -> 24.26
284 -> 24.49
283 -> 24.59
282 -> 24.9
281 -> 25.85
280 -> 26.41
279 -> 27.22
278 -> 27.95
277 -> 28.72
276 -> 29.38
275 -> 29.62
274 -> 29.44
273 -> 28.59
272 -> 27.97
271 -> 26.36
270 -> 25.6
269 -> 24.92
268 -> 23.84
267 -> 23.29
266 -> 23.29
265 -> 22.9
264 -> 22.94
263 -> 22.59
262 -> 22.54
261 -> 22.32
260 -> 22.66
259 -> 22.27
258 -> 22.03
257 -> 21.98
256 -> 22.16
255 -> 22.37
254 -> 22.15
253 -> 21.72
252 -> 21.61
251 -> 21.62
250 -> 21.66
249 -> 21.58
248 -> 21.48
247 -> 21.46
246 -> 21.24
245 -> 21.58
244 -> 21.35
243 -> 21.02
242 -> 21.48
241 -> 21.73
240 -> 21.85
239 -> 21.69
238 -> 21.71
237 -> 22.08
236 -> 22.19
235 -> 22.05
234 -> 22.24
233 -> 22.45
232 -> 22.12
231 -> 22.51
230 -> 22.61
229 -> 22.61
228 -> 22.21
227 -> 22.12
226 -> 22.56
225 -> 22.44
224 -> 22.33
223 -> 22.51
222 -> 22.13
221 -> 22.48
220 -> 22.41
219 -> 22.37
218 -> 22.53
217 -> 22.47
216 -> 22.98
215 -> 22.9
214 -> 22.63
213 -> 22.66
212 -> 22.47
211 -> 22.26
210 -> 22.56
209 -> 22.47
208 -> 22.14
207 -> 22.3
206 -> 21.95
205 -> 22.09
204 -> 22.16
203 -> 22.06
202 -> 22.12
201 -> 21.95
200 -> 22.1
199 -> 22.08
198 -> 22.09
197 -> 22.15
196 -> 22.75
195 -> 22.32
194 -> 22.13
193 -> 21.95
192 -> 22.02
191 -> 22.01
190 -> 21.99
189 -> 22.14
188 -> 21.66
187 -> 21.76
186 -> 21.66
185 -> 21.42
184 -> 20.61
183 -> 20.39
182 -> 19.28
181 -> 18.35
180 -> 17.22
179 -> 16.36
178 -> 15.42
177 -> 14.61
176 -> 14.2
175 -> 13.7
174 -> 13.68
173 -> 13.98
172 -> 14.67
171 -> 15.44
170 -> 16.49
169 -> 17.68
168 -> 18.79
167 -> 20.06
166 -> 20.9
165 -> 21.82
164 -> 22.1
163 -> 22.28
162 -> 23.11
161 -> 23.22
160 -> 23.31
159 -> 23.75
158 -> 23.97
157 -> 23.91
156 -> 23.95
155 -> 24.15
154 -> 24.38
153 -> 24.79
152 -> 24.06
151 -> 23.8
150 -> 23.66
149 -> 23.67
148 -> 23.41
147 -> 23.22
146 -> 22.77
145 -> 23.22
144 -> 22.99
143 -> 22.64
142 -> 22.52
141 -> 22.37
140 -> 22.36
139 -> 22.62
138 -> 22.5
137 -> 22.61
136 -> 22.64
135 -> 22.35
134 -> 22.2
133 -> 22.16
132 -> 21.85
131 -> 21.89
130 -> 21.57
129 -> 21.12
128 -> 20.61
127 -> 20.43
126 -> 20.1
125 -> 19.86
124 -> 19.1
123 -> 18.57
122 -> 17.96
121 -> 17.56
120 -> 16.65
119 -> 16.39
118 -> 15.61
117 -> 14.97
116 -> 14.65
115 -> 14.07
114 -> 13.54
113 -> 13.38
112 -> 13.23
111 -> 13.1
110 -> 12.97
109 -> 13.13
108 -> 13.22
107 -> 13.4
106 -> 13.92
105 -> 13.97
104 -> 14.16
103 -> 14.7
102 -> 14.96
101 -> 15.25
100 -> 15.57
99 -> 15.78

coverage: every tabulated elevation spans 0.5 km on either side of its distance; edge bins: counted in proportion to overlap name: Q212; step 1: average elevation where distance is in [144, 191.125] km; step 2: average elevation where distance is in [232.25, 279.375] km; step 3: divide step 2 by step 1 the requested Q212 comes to 1.14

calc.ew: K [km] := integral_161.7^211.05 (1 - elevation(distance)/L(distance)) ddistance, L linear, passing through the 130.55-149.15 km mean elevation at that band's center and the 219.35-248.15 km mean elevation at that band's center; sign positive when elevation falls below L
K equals 4.9 km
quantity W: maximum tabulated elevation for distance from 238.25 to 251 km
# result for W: 21.85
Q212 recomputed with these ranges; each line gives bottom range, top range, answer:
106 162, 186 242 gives 1.10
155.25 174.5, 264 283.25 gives 1.30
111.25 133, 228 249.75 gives 1.23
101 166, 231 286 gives 1.19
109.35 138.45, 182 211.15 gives 1.19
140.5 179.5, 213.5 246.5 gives 1.07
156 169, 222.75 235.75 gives 1.01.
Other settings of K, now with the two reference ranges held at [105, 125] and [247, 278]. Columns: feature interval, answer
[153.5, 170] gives -3.9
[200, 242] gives -1.6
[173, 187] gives 1.2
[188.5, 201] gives -1.4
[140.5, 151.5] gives -4.0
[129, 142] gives -4.7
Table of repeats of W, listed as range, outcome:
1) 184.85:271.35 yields 26.36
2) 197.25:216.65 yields 22.98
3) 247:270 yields 25.6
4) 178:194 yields 22.14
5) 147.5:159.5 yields 24.79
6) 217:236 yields 22.61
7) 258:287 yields 29.62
